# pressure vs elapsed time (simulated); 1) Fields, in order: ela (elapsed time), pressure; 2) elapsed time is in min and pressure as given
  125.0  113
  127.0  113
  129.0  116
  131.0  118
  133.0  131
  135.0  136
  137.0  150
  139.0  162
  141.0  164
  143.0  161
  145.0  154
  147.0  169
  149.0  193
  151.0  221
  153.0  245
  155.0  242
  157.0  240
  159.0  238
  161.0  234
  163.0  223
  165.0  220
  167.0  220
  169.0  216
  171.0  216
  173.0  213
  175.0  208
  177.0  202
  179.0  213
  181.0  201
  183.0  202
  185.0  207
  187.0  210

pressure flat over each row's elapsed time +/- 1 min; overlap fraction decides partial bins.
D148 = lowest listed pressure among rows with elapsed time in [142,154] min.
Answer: 154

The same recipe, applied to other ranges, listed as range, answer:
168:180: 202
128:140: 116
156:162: 234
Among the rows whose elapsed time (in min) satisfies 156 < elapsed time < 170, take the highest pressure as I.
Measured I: 240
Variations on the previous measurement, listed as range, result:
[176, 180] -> 213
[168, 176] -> 216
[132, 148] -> 169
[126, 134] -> 131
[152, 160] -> 245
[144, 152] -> 221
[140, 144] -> 164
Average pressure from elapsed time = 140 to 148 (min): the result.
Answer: 162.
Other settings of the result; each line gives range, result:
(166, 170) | 218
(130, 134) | 124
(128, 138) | 130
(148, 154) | 220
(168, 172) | 216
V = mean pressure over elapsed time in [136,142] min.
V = 159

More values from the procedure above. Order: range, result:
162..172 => 219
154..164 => 235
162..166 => 222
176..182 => 205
